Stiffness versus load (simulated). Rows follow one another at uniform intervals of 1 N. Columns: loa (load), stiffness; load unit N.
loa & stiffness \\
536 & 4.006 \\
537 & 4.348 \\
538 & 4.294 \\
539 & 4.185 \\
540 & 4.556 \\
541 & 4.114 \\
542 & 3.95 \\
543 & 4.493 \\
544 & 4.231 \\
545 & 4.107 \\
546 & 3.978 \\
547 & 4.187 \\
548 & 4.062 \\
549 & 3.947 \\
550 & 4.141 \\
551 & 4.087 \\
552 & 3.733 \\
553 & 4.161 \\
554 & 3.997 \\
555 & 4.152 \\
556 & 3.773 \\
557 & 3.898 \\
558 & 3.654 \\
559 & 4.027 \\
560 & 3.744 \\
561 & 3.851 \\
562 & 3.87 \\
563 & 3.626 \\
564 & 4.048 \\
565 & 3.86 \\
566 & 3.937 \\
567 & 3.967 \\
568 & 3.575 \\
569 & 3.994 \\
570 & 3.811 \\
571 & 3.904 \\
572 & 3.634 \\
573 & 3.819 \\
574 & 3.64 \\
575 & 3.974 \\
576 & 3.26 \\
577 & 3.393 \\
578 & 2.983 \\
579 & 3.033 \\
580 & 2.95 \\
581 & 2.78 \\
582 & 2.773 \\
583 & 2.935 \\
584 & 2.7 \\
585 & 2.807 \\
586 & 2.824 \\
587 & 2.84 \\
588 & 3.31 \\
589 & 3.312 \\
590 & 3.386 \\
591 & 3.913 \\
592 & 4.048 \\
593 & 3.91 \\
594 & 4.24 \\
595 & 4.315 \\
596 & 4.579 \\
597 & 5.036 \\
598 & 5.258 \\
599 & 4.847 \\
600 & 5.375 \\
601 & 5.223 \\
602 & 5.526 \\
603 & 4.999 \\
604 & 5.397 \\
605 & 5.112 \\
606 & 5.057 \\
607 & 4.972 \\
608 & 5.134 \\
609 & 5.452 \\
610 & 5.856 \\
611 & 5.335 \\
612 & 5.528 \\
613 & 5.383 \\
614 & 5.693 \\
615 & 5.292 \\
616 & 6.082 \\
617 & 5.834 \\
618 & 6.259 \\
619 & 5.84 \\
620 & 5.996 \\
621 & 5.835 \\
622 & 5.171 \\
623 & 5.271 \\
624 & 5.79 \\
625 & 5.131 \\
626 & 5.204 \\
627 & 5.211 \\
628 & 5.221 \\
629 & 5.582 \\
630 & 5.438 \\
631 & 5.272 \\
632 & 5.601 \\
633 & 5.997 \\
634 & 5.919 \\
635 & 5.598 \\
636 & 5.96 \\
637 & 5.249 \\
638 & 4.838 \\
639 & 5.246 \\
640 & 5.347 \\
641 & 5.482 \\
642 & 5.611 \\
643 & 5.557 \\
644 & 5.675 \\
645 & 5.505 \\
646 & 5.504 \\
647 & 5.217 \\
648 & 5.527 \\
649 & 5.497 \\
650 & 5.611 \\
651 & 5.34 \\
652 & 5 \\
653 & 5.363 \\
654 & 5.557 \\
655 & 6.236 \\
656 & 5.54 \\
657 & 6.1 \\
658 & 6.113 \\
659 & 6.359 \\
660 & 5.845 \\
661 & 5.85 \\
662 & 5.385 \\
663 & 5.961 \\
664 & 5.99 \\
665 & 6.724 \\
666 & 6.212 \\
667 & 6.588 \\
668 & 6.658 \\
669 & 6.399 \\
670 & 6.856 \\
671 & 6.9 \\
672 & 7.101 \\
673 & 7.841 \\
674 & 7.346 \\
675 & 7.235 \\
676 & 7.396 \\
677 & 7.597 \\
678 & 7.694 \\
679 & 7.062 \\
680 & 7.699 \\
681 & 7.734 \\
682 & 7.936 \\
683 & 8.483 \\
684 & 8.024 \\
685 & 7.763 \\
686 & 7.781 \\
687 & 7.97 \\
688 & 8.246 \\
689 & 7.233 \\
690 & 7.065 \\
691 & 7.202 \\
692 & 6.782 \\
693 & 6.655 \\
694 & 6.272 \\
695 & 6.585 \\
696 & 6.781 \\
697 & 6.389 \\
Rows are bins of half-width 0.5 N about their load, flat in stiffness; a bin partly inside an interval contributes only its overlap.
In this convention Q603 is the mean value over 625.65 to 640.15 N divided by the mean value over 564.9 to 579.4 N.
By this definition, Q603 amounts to 1.5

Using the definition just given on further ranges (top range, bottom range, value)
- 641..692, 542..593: 1.79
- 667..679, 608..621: 1.26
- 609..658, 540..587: 1.50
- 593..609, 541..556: 1.22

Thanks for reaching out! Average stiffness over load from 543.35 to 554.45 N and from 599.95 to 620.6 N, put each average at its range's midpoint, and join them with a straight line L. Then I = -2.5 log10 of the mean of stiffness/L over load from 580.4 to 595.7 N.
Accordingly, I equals 0.43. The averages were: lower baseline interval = 4.06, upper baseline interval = 5.5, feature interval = 3.35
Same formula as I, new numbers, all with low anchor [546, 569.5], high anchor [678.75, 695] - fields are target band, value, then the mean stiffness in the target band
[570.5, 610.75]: 0.19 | 4.07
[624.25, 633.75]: 0.09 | 5.43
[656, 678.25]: 0.05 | 6.61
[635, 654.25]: 0.16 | 5.43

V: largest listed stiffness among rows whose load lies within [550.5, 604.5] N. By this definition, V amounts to 5.526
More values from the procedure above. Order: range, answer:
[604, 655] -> 6.259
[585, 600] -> 5.375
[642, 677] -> 7.841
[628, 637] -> 5.997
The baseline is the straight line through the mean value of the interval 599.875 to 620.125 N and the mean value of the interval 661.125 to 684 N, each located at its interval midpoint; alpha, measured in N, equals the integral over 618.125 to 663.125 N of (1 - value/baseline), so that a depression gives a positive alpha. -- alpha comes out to 4.78 N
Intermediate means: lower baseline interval 5.49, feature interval 5.57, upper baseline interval 7.04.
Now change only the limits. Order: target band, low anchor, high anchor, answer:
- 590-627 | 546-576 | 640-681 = -1.29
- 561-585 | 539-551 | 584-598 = 2.60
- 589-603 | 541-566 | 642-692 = 1.17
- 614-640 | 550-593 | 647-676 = -1.90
